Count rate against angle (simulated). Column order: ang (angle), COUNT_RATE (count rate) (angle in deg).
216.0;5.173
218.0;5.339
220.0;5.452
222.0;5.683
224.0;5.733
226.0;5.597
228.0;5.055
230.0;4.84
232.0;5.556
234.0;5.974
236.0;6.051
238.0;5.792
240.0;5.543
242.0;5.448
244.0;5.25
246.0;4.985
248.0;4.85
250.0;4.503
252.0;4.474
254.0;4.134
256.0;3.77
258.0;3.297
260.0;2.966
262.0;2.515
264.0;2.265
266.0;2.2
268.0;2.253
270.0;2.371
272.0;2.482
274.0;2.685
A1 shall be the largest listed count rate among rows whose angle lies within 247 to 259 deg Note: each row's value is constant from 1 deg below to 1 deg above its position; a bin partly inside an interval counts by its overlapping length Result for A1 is 4.85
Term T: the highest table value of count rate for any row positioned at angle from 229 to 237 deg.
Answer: 6.051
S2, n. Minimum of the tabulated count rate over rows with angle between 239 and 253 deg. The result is 4.474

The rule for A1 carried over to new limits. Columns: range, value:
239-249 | 5.543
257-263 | 3.297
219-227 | 5.733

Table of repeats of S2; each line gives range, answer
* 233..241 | 5.543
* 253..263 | 2.515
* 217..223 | 5.339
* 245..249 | 4.85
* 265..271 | 2.2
